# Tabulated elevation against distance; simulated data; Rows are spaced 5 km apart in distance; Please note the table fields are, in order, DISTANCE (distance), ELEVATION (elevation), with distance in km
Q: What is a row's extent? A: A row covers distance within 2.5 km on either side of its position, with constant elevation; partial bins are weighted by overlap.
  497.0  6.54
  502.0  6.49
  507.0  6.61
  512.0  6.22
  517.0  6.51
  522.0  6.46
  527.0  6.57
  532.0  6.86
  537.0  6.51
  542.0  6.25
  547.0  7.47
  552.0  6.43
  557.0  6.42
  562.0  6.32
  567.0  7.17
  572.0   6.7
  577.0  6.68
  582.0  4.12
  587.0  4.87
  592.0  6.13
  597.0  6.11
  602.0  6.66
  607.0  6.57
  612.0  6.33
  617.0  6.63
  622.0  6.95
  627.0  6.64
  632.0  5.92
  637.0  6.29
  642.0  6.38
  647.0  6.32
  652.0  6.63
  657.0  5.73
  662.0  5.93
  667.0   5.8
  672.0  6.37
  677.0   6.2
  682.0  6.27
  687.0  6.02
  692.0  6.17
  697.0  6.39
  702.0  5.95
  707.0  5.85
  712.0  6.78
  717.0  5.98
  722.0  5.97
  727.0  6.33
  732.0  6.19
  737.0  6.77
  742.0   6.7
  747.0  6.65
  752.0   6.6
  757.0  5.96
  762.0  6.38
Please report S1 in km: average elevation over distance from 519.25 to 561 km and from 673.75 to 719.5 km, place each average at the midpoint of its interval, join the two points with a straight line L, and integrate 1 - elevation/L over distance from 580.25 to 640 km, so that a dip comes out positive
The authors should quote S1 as 2.66 km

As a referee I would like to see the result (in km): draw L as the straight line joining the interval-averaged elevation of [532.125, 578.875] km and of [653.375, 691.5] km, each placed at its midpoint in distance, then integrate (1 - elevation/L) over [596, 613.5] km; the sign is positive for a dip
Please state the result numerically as -0.1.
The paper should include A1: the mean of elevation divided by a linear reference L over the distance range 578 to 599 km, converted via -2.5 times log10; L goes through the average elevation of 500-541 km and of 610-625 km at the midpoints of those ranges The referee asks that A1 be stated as 0.22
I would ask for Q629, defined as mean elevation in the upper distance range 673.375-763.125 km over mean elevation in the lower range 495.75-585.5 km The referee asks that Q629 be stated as 0.98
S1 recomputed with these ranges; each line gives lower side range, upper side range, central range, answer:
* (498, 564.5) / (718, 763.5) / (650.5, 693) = 2.15 km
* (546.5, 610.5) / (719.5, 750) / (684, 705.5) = 0.89 km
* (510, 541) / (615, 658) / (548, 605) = 2.47 km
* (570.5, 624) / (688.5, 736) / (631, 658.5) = -0.36 km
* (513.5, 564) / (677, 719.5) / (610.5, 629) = -0.82 km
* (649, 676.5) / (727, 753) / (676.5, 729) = 1.37 km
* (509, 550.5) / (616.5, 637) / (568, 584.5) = 1.50 km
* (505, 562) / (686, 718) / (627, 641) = 0.23 km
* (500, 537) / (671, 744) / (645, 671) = 0.97 km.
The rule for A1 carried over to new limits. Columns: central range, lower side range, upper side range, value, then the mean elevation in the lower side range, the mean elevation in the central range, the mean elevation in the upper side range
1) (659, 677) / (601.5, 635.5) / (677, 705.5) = 0.04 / 6.51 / 6.05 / 6.15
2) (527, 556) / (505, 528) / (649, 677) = -0.05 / 6.46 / 6.68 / 6.11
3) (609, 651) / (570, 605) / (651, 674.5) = -0.08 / 5.89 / 6.44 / 6.06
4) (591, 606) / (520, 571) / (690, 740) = 0.03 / 6.65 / 6.34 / 6.24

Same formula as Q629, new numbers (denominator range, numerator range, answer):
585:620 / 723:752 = 1.05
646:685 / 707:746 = 1.04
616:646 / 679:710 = 0.95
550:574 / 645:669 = 0.92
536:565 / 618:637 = 0.99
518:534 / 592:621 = 0.98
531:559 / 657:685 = 0.91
